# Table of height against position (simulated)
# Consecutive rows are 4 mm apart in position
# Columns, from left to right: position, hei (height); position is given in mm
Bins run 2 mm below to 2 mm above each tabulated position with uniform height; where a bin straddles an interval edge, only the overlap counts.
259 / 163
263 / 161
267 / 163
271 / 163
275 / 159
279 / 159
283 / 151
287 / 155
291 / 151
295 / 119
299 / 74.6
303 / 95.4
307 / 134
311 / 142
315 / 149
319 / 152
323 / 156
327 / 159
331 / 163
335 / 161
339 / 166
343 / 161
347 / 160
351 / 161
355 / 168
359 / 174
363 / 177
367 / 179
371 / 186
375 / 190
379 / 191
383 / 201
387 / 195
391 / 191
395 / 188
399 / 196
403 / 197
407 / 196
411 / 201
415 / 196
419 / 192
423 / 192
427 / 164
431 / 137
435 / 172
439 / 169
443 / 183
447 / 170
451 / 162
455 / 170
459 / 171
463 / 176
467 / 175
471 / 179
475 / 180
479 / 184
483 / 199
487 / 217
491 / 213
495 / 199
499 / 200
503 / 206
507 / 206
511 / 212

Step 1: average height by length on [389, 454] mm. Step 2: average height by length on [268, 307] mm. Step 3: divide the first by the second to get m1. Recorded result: 1.3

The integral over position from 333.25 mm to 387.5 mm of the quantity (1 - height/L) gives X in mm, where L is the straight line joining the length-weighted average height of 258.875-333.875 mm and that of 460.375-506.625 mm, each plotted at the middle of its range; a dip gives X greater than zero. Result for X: -4.6 mm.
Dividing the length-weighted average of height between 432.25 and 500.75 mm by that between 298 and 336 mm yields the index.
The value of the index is 1.31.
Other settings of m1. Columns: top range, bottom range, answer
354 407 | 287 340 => 1.34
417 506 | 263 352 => 1.23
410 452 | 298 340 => 1.24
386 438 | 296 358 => 1.26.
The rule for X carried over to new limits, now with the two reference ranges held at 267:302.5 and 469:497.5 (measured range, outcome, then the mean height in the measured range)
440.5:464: 1.9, 172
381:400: -2.7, 194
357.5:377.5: -2.2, 182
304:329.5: 0.5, 147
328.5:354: -0.9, 162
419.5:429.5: 0.1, 178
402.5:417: -1.8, 198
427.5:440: 1.6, 159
